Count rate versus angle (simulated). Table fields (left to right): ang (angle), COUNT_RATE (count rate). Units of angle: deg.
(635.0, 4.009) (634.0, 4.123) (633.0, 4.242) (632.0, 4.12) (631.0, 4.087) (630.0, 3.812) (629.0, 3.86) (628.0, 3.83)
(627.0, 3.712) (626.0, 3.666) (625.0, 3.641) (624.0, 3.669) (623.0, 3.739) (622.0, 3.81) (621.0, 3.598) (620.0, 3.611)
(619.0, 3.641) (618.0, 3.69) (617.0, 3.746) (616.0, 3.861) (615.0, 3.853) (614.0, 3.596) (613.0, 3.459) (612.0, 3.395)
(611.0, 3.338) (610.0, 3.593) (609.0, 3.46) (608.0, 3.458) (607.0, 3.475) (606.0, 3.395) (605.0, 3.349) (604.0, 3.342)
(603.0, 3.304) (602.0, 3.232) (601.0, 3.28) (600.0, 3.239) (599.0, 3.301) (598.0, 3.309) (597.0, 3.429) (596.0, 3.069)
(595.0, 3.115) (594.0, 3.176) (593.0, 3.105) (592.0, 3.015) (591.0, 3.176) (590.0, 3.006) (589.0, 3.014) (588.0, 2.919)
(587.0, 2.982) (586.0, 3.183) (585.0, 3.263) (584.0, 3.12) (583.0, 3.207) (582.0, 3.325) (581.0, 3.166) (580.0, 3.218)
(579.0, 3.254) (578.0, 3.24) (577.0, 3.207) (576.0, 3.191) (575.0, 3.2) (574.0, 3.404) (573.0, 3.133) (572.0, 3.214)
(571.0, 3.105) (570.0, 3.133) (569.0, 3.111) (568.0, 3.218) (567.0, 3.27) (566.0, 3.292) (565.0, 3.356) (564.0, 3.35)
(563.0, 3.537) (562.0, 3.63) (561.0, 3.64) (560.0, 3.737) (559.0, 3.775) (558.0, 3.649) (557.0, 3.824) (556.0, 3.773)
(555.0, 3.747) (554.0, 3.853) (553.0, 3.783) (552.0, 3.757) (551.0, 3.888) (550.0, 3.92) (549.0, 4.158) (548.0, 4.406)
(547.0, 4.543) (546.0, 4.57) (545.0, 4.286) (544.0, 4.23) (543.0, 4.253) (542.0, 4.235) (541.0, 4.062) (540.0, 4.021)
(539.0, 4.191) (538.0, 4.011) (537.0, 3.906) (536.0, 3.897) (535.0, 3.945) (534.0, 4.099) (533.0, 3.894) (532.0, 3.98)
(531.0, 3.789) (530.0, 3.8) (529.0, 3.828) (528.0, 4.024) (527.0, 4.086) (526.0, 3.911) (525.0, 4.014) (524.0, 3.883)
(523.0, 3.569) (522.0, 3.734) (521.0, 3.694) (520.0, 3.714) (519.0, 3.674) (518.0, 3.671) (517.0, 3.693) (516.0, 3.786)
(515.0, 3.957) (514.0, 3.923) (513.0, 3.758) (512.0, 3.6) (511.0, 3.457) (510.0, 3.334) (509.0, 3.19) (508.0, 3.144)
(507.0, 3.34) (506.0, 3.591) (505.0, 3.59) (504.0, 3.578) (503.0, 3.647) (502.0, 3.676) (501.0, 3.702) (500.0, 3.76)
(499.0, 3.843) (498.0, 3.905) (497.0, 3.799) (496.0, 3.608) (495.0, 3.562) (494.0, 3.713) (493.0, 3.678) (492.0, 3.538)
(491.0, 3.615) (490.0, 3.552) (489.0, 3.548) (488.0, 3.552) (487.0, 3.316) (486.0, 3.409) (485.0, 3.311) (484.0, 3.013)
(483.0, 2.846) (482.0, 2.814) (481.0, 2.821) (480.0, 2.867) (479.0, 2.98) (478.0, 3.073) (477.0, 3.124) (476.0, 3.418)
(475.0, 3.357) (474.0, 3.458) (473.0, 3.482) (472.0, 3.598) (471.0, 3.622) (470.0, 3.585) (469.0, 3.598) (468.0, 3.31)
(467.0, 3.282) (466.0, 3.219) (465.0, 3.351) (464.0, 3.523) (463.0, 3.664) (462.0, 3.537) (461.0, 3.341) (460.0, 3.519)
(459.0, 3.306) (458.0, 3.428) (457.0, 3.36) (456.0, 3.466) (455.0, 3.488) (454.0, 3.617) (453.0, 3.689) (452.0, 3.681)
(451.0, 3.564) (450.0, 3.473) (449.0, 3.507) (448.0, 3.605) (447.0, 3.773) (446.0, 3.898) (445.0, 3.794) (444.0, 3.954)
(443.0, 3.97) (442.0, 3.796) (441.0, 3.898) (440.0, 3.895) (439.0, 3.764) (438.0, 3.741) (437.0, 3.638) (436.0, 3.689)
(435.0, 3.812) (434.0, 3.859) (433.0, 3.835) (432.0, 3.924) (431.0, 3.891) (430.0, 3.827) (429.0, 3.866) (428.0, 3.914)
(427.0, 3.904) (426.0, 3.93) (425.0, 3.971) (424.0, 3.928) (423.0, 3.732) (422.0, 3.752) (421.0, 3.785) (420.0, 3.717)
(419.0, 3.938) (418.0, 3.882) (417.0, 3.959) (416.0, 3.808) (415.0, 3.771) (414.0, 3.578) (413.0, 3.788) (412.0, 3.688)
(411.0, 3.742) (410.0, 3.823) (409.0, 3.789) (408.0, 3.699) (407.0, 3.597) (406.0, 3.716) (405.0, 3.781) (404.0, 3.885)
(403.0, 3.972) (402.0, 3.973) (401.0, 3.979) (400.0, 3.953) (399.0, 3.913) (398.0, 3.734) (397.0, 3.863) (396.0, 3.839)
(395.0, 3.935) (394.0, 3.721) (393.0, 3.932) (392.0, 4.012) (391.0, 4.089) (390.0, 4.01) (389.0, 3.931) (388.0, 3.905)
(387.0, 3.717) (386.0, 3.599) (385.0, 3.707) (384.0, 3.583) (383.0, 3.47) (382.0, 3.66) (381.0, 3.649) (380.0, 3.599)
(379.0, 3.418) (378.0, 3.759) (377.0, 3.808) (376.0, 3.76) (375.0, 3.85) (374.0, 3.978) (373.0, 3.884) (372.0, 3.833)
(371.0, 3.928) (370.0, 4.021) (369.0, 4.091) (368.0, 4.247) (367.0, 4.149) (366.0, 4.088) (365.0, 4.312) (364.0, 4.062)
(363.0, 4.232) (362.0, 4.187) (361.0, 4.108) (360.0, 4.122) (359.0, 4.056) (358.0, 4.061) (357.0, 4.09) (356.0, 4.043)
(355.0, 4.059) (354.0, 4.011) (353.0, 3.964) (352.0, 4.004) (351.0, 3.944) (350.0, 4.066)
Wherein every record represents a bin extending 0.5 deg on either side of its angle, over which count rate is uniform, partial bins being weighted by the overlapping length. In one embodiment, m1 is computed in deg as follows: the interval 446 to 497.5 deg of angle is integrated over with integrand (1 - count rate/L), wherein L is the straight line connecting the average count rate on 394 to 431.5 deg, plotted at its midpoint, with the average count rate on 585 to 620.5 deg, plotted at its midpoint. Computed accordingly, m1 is 3.5 deg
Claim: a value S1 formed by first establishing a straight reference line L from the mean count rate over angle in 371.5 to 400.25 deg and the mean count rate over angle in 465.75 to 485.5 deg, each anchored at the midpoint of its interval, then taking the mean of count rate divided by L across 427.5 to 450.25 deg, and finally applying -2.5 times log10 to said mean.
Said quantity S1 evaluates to -0.10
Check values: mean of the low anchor 3.8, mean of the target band 3.8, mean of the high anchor 3.24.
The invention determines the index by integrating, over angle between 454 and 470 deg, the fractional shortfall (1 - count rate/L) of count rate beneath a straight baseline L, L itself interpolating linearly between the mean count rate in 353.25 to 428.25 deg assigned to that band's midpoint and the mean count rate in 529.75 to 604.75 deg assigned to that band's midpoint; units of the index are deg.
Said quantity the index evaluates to 1.3 deg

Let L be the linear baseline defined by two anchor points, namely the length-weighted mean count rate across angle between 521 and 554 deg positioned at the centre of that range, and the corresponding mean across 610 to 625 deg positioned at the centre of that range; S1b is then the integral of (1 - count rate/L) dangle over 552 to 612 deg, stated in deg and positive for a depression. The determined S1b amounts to 7.5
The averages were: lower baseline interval 4.01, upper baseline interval 3.64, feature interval 3.33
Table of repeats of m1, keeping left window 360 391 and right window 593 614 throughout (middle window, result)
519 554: -4.97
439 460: 0.31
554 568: -0.57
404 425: 0.09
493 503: -0.36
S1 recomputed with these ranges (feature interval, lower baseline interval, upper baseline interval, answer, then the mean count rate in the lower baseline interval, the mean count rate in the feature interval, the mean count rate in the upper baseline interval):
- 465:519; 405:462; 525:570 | 0.10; 3.74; 3.47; 3.86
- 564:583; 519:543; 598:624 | 0.15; 3.93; 3.23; 3.51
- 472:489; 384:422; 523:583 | 0.18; 3.83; 3.2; 3.72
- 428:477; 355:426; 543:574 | 0.06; 3.88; 3.62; 3.7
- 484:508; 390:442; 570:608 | -0.01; 3.84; 3.58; 3.21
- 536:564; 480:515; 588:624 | -0.15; 3.49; 3.96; 3.4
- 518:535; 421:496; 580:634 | -0.10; 3.56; 3.85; 3.46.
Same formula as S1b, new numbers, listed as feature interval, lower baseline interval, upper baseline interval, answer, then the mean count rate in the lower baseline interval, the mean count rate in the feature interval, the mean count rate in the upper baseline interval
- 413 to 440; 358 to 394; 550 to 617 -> -0.3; 3.91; 3.82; 3.37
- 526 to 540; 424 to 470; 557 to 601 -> -2.3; 3.67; 3.96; 3.26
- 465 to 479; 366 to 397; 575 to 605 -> 0.7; 3.84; 3.38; 3.19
